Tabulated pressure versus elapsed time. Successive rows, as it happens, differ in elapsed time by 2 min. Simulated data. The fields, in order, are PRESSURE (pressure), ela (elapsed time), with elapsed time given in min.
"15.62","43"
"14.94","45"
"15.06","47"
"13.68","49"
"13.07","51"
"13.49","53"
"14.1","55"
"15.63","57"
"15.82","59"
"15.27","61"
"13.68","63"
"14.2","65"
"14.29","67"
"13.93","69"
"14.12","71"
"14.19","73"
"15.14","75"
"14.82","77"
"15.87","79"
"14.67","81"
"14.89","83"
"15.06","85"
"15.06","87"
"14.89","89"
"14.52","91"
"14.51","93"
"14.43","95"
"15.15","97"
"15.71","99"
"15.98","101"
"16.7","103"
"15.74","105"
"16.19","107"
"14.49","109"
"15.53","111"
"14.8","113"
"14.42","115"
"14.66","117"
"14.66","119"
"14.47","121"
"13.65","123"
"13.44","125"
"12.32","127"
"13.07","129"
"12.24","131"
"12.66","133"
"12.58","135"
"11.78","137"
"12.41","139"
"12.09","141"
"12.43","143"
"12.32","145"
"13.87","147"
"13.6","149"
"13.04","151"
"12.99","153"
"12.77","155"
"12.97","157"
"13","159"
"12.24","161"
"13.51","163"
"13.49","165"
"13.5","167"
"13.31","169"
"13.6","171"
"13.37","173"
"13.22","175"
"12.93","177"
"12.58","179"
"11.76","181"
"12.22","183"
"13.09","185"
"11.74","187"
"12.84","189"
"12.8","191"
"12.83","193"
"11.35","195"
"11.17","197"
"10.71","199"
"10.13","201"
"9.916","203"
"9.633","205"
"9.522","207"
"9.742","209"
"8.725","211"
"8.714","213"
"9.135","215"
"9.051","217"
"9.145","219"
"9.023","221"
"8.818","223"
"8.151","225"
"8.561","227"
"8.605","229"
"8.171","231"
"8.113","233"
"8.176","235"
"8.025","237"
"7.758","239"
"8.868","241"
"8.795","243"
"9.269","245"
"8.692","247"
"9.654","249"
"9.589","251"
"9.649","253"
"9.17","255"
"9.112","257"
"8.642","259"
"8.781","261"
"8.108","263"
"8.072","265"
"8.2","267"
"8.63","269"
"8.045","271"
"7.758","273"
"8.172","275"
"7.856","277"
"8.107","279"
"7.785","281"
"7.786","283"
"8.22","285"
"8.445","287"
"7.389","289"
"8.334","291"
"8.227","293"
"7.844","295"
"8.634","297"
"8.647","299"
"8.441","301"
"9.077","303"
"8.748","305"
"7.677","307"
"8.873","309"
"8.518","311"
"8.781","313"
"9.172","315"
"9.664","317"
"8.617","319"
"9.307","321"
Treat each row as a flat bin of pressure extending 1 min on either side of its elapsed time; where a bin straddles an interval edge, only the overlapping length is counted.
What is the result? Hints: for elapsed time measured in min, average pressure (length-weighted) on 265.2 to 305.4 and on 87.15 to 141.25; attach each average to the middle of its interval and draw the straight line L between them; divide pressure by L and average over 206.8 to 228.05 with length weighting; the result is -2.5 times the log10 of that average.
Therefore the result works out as 0.18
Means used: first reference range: 14.2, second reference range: 8.21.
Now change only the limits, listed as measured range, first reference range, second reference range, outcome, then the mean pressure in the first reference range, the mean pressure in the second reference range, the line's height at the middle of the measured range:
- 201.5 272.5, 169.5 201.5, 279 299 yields 0.16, 12.3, 8.1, 10.2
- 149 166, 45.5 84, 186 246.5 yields -0.14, 14.5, 9.58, 11.5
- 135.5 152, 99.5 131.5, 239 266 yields 0.06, 14.6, 8.91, 13.4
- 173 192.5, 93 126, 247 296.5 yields -0.05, 15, 8.41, 12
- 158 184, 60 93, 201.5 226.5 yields -0.19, 14.7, 9.14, 10.9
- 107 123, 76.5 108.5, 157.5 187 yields -0.01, 15.3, 12.9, 14.6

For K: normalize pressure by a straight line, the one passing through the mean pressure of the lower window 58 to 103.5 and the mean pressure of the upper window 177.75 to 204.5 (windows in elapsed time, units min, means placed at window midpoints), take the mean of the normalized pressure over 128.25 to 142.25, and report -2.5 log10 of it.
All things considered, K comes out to 0.08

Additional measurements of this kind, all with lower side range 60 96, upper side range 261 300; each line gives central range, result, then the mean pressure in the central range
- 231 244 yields 0.151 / 8.28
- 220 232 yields 0.157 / 8.55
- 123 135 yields 0.017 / 12.8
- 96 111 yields -0.138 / 15.7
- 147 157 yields -0.077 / 13.2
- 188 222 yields 0.034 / 10.3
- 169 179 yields -0.145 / 13.2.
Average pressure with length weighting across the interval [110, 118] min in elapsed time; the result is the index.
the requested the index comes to 14.9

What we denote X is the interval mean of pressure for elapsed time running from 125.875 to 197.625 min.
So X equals 12.7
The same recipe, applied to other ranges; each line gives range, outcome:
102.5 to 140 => 14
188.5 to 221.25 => 10.2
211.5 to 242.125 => 8.56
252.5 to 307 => 8.34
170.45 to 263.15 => 10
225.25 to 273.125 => 8.61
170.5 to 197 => 12.6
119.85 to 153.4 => 12.9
